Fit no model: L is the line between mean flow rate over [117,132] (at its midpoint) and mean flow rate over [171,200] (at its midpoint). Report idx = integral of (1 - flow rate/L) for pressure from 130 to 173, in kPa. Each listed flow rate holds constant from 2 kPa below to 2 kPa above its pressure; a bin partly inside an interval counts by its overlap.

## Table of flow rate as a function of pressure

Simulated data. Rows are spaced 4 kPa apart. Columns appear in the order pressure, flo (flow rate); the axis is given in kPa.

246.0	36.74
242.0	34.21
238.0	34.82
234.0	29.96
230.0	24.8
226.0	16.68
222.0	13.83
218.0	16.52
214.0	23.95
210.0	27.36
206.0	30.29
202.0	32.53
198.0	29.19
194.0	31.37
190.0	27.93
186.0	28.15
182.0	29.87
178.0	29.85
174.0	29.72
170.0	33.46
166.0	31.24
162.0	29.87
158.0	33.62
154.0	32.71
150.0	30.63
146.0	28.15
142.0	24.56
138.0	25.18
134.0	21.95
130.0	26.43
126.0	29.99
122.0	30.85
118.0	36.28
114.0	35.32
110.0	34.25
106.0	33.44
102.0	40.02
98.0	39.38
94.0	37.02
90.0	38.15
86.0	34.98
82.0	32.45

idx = 1.5 kPa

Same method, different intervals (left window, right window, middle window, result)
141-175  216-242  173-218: -2.63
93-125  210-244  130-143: 3.46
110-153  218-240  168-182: -2.22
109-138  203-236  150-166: -2.36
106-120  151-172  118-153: 6.01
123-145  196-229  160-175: -3.66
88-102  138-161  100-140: 3.67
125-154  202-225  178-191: -2.27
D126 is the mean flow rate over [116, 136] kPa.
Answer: 29.1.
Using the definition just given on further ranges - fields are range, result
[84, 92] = 36.6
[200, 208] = 31.4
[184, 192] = 28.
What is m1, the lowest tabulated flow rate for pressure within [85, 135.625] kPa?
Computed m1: 21.95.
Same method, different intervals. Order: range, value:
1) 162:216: 23.95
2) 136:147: 24.56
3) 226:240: 16.68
